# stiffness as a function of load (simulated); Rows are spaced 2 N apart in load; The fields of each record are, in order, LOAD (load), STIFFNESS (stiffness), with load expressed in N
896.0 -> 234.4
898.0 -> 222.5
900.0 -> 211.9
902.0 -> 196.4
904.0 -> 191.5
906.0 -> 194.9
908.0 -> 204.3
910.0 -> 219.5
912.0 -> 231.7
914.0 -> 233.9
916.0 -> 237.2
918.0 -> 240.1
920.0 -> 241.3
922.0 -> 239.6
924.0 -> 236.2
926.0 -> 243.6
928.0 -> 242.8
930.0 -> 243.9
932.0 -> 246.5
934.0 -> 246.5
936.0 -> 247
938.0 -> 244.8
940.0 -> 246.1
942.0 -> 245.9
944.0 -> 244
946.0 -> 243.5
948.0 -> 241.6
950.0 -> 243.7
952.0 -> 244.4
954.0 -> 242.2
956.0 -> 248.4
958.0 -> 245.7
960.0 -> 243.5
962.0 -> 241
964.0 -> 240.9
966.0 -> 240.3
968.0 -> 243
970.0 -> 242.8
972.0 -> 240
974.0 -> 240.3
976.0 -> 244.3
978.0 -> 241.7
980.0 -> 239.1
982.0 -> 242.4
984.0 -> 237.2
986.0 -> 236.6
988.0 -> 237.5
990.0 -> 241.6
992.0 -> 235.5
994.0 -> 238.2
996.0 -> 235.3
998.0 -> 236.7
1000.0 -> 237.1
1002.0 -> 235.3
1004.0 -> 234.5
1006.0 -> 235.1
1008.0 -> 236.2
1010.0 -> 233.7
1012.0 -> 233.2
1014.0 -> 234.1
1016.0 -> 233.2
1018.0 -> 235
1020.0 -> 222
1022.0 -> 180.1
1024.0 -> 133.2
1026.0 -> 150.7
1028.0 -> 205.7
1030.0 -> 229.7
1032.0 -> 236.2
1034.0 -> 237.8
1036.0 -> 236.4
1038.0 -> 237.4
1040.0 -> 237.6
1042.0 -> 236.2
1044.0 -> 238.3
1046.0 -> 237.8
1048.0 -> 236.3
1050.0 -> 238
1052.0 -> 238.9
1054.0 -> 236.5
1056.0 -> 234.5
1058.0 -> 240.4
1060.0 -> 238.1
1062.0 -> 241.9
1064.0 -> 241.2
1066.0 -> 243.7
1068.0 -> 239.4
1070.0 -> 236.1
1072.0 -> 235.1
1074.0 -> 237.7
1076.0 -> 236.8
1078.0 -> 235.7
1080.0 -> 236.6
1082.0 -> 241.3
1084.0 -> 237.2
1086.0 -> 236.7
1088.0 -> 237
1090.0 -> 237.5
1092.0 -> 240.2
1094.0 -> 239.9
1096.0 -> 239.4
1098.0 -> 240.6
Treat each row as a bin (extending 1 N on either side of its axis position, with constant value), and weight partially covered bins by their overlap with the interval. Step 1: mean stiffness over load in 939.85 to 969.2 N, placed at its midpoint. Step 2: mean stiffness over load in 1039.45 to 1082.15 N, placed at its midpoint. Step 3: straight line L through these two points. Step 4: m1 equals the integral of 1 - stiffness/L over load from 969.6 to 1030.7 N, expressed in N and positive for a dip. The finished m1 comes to 3.5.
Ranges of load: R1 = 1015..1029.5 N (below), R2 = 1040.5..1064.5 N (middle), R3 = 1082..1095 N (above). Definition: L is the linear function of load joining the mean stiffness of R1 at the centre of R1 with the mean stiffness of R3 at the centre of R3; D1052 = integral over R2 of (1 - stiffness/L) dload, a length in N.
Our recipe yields -2.6 N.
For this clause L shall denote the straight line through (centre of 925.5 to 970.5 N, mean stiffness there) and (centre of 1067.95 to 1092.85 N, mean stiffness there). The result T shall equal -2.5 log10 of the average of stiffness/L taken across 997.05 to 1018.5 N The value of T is 0.03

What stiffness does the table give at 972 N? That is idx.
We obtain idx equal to 240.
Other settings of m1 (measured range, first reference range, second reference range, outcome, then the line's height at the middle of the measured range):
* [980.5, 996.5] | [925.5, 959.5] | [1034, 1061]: 0.2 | 242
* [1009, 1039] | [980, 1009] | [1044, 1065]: 2.8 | 238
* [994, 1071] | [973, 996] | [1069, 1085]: 2.9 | 238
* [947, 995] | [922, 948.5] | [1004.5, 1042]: -1.5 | 234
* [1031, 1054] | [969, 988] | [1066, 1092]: 0.1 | 239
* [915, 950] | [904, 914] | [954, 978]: -2.8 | 225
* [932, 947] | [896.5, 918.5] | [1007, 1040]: -2.0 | 217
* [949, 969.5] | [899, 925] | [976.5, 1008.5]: -1.1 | 231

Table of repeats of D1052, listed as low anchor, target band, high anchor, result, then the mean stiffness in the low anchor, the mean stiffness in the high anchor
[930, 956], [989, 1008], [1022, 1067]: -0.1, 245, 227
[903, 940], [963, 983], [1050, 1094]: -0.6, 233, 238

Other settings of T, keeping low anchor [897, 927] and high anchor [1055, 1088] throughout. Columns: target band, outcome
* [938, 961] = -0.083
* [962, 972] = -0.061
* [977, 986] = -0.047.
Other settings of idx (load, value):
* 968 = 243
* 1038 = 237.4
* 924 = 236.2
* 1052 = 238.9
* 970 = 242.8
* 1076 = 236.8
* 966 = 240.3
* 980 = 239.1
